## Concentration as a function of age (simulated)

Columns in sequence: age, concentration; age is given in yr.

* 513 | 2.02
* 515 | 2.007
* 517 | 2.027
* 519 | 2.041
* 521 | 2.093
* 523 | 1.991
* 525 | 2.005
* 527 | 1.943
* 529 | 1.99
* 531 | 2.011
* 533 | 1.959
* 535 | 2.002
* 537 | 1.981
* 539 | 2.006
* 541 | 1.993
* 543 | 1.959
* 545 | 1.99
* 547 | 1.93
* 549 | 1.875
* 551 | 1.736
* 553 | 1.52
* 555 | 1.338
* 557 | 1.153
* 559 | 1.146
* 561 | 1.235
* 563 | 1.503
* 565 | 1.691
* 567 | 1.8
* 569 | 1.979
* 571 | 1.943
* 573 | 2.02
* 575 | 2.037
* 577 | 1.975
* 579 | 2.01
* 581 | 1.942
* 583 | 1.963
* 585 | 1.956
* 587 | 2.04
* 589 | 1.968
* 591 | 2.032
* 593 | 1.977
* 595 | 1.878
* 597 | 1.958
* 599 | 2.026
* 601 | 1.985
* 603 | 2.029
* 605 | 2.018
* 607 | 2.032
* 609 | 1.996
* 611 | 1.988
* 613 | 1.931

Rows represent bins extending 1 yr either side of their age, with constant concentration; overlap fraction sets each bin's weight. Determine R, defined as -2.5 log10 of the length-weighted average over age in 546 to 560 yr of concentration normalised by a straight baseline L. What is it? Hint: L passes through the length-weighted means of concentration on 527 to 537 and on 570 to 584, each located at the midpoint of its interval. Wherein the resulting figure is 0.284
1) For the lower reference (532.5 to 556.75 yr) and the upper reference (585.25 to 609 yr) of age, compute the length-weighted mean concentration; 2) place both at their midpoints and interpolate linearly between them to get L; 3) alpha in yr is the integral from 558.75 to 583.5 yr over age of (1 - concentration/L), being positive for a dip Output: 1.5 yr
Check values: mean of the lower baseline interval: 1.83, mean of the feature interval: 1.8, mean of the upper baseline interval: 1.99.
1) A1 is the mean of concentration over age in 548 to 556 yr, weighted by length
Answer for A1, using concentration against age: 1.62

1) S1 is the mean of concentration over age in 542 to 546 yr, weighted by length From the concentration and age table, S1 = 1.97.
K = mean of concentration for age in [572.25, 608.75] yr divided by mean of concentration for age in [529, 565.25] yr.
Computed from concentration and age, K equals 1.1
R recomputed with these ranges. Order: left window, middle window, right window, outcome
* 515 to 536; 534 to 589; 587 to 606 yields 0.11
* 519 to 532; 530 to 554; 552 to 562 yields -0.18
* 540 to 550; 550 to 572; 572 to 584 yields 0.26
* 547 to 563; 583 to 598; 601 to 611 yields -0.07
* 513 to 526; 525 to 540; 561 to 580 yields 0.00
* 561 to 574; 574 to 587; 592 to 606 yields -0.07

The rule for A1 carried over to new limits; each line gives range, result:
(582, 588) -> 1.99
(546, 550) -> 1.9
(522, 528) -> 1.98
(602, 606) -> 2.02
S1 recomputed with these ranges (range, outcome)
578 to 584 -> 1.97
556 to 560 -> 1.15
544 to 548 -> 1.96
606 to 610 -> 2.01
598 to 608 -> 2.02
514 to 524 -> 2.03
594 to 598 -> 1.92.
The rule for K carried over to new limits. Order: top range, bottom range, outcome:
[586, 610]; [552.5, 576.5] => 1.23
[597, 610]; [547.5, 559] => 1.33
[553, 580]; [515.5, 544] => 0.84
